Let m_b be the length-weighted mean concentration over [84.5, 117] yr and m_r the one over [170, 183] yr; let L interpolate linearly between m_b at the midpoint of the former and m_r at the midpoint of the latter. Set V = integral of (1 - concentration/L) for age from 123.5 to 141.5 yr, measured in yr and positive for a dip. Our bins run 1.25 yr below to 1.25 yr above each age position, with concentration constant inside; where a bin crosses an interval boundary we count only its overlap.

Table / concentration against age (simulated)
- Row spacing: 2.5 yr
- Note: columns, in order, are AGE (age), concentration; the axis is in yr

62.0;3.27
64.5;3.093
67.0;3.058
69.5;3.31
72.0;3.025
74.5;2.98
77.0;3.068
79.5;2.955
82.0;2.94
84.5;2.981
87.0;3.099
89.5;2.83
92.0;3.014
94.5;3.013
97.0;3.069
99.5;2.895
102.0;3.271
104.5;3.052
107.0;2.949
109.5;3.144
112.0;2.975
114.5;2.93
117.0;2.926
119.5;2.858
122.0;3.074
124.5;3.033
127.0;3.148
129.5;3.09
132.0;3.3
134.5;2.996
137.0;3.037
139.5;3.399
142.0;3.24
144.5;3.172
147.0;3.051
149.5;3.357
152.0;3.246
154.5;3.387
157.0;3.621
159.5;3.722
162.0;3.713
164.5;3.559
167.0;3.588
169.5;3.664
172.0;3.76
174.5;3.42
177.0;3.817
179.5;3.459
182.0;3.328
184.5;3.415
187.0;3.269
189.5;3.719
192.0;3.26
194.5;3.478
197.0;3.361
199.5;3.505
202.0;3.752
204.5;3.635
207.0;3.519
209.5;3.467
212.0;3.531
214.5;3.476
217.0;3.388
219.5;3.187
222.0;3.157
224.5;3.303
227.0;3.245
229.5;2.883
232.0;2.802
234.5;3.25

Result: 0.5 yr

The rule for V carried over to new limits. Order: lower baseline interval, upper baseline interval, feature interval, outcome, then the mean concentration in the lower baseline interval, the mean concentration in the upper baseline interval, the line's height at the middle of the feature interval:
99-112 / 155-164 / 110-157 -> 3.2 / 3.06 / 3.65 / 3.37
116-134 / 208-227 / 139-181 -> -4.1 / 3.06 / 3.35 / 3.17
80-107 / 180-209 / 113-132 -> 0.7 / 3.01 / 3.48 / 3.14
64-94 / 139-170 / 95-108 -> 0.4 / 3.03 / 3.44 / 3.15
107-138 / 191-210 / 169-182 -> -0.9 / 3.04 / 3.5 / 3.35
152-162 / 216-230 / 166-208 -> -1.6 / 3.55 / 3.21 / 3.4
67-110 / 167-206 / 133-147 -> 0.6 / 3.03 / 3.52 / 3.29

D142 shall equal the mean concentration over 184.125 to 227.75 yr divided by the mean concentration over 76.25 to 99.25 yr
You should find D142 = 1.15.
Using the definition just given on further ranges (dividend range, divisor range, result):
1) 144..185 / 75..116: 1.16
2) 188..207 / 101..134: 1.15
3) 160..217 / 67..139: 1.16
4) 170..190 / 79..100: 1.18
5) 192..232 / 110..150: 1.09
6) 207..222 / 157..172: 0.93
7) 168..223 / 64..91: 1.15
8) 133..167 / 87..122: 1.12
